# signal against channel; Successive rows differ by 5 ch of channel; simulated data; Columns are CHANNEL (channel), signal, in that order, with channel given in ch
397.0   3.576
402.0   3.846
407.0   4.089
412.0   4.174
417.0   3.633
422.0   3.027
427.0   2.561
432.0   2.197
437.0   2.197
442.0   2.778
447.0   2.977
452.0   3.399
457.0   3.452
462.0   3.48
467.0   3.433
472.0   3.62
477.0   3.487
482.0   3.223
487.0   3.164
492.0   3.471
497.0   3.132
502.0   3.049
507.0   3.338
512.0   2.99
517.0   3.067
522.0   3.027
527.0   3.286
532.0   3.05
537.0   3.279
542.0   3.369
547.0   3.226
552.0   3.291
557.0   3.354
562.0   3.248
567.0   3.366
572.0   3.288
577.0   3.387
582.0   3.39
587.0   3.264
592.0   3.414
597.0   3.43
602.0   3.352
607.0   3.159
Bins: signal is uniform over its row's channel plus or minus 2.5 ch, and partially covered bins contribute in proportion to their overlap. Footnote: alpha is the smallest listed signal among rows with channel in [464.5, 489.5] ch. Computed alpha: 3.164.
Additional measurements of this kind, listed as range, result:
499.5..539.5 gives 2.99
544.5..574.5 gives 3.226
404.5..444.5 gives 2.197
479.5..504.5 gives 3.049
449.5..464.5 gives 3.399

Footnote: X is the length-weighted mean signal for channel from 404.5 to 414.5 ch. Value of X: 4.13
